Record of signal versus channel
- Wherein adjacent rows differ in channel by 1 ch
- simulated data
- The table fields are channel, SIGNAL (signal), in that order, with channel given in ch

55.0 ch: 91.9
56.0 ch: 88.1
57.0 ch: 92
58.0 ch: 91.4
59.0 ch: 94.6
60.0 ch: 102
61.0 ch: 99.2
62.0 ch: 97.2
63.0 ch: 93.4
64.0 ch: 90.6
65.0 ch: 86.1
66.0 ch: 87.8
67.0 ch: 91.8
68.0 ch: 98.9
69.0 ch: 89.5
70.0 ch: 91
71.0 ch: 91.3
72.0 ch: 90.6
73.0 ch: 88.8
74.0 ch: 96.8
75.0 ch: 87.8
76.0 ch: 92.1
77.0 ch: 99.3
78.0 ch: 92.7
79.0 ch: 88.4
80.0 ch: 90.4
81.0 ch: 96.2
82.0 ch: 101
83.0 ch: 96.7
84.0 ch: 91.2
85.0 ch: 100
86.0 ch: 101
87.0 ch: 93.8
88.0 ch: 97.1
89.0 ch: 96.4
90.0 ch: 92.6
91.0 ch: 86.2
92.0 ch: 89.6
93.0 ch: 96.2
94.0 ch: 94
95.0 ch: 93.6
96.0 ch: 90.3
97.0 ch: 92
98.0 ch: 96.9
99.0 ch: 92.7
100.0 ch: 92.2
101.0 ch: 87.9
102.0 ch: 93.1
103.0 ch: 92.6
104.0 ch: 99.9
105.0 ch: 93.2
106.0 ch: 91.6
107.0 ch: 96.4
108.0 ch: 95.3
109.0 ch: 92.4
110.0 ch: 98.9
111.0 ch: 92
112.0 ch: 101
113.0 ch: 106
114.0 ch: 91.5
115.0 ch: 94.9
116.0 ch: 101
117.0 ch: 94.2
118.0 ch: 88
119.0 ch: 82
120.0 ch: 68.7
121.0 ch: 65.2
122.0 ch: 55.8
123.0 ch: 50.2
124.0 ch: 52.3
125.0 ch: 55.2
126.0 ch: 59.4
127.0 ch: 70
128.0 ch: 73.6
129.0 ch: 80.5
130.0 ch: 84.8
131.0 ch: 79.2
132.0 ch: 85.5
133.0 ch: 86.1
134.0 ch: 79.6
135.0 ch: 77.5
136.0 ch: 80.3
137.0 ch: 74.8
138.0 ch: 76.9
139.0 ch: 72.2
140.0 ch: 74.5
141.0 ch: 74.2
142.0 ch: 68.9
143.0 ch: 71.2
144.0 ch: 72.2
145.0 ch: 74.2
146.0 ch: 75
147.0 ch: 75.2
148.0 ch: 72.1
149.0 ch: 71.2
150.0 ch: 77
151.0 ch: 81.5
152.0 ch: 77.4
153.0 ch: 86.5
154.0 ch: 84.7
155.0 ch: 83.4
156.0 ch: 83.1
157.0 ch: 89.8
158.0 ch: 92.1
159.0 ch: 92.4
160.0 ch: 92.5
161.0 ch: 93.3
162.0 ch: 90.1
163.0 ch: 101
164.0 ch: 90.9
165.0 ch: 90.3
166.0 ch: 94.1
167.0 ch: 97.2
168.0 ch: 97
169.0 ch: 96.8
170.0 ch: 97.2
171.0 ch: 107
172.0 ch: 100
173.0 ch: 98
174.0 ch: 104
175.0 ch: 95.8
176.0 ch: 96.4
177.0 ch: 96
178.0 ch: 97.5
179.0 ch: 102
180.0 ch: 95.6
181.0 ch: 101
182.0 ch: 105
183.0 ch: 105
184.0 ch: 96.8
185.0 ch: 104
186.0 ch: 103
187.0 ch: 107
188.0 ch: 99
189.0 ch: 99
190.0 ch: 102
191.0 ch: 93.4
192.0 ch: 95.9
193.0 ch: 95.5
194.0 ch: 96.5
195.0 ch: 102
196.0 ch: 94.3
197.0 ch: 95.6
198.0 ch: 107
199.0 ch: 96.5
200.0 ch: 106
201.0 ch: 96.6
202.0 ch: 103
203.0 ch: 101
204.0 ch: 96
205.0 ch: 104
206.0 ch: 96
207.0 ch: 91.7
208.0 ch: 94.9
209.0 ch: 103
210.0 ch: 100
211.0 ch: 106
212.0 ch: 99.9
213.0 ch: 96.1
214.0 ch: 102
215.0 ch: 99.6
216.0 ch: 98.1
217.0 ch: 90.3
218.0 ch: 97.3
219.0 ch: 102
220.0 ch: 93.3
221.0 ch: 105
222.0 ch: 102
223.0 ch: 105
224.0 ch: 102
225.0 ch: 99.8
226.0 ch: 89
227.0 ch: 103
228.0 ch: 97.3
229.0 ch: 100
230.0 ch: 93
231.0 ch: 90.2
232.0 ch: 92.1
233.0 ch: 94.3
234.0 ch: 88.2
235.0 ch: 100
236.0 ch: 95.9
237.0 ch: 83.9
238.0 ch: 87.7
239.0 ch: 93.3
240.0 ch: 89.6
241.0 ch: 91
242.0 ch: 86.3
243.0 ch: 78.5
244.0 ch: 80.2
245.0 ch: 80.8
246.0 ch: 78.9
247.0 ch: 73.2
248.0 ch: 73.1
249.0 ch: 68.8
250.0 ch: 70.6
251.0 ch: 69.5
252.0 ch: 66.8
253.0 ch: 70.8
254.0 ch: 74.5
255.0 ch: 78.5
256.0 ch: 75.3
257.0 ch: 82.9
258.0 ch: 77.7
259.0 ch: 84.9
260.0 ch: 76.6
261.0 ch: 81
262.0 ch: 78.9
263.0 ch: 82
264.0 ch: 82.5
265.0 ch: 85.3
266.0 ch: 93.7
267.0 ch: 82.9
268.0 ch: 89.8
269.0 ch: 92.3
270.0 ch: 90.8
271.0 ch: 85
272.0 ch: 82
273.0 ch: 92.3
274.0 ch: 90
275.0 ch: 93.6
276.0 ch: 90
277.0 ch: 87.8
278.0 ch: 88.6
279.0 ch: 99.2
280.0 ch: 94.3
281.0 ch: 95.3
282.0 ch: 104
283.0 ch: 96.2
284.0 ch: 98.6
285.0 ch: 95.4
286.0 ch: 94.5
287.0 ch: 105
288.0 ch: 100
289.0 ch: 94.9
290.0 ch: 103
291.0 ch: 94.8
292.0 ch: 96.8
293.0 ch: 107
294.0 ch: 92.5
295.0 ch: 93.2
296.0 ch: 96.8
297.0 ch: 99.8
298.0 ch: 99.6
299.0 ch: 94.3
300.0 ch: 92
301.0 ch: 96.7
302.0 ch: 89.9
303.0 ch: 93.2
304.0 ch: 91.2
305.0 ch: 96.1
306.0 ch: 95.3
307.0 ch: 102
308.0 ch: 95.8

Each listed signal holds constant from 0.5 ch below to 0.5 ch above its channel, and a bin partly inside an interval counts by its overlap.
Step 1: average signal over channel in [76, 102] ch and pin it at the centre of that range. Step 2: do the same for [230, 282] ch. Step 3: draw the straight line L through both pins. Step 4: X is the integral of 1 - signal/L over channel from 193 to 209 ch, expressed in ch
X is -2.0 ch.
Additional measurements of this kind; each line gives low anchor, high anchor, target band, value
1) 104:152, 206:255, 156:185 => -4.37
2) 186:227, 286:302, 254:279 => 3.24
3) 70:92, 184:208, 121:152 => 7.63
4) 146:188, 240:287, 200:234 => -3.64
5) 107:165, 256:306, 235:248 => 0.56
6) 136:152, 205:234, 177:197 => -2.69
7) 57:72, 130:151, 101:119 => -2.57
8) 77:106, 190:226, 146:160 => 2.09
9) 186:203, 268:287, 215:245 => 0.87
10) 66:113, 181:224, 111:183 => 9.05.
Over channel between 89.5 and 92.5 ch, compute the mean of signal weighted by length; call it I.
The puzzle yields 89.5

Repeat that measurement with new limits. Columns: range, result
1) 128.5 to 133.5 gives 83.2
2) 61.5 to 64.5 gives 93.7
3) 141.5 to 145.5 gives 71.6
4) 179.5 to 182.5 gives 101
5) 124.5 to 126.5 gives 57.3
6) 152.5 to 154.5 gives 85.6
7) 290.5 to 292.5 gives 95.8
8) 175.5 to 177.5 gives 96.2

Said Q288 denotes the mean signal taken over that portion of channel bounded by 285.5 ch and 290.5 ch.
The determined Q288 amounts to 99.5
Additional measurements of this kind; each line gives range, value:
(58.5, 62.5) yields 98.2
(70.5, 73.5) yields 90.2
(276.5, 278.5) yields 88.2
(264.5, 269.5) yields 88.8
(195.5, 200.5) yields 99.9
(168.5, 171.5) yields 100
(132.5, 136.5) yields 80.9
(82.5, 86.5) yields 97.2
